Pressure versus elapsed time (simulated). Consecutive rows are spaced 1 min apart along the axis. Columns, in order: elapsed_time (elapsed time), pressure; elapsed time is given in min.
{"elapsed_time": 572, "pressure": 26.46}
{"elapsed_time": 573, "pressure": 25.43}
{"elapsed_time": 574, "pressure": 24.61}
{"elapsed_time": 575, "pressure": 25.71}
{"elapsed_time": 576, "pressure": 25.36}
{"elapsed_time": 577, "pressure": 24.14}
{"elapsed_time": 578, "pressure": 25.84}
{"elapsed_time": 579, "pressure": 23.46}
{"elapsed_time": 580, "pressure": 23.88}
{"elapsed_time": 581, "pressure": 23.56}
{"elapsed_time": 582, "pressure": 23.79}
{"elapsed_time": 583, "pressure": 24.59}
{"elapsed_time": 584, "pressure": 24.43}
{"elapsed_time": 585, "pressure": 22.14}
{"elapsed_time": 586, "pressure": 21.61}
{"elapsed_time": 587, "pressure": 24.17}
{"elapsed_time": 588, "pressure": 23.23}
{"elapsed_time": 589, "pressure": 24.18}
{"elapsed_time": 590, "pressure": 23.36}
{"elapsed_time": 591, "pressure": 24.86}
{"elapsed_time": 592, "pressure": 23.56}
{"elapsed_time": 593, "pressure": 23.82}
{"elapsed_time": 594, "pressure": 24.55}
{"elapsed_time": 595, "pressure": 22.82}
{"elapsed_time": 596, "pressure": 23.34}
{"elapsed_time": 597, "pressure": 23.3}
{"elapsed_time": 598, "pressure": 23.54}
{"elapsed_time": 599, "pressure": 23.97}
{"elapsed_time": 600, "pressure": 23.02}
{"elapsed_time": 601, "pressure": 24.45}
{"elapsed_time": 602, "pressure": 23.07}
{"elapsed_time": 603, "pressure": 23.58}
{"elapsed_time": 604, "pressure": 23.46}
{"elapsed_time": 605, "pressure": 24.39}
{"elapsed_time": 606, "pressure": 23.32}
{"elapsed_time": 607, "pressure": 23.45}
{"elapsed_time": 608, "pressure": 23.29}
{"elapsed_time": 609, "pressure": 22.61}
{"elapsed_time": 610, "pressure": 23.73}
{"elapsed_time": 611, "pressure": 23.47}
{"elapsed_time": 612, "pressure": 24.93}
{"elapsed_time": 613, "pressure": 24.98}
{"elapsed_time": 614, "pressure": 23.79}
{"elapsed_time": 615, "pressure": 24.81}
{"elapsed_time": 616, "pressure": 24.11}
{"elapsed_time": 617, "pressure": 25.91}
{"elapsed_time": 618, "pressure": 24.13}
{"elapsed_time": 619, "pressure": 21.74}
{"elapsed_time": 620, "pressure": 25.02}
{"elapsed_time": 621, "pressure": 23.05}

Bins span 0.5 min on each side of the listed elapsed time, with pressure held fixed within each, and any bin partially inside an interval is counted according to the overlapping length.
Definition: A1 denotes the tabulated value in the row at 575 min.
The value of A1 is 25.71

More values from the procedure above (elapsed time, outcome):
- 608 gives 23.29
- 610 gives 23.73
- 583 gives 24.59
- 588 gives 23.23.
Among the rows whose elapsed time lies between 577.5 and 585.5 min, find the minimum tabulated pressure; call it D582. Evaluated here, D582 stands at 22.14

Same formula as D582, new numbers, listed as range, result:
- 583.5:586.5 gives 21.61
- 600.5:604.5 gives 23.07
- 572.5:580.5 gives 23.46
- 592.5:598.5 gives 22.82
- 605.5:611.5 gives 22.61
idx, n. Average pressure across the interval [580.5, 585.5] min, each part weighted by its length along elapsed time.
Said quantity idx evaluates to 23.7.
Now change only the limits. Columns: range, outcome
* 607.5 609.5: 22.9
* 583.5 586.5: 22.7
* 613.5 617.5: 24.7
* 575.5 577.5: 24.8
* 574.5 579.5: 24.9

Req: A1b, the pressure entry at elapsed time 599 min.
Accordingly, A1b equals 23.97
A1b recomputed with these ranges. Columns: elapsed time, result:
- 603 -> 23.58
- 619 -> 21.74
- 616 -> 24.11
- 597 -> 23.3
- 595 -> 22.82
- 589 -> 24.18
